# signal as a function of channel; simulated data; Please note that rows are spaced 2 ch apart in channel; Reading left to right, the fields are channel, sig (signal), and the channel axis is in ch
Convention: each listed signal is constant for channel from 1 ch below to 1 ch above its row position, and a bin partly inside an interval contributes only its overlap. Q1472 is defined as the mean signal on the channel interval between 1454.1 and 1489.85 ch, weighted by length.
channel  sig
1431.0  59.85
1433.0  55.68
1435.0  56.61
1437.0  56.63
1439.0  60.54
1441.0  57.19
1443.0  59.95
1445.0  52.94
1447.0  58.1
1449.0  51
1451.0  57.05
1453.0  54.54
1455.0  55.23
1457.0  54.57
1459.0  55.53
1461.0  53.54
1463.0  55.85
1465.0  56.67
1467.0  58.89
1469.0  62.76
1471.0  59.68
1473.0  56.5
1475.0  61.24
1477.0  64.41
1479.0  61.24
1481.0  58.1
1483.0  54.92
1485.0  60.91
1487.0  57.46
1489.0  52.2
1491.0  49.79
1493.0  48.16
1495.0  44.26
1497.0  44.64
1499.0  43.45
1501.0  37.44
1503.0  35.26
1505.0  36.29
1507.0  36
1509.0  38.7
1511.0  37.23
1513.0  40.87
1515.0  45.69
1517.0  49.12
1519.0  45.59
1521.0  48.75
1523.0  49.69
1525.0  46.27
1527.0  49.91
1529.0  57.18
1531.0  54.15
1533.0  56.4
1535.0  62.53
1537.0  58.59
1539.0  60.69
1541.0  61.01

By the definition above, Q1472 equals 57.8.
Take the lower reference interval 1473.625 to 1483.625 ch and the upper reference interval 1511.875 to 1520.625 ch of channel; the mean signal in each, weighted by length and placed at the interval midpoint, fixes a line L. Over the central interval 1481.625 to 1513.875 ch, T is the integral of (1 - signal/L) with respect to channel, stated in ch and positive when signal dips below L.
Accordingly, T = 4.8 ch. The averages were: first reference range 60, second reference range 45.4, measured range 45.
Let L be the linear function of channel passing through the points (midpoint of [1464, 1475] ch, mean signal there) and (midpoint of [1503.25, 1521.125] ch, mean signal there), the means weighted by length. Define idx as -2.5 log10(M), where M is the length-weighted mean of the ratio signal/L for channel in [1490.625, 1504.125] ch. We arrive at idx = 0.11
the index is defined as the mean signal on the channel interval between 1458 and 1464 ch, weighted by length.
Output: 55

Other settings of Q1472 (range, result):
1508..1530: 46.3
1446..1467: 55.4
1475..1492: 57.6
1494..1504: 41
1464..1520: 49.9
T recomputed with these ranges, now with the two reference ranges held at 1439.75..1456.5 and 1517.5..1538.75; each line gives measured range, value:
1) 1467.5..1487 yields -1.8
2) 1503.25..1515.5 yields 3.4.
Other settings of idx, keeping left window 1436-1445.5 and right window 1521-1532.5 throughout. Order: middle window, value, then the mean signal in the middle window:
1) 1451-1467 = 0.017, 55.5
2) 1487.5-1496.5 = 0.108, 48.9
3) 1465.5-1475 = -0.075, 59.5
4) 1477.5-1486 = -0.084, 59.1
